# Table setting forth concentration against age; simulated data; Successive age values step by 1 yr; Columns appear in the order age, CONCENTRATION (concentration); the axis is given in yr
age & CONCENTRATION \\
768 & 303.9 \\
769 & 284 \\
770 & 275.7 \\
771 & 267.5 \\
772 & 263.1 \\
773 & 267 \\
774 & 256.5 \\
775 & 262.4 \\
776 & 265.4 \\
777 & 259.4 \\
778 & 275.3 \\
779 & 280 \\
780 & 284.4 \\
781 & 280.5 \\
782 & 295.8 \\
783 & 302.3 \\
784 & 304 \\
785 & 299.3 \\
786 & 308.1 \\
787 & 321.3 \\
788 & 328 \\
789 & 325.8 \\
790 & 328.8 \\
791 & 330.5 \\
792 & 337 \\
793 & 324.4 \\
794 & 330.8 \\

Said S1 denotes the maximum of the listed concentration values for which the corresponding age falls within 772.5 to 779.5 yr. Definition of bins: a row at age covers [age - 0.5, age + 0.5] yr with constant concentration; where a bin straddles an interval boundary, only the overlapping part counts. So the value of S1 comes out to 280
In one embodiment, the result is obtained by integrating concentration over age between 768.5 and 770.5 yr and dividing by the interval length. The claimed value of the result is 280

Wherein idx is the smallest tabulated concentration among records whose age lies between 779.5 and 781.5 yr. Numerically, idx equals 280.5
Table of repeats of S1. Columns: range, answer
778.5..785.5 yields 304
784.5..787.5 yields 321.3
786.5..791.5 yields 330.5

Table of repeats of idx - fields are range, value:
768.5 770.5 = 275.7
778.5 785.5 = 280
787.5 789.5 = 325.8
